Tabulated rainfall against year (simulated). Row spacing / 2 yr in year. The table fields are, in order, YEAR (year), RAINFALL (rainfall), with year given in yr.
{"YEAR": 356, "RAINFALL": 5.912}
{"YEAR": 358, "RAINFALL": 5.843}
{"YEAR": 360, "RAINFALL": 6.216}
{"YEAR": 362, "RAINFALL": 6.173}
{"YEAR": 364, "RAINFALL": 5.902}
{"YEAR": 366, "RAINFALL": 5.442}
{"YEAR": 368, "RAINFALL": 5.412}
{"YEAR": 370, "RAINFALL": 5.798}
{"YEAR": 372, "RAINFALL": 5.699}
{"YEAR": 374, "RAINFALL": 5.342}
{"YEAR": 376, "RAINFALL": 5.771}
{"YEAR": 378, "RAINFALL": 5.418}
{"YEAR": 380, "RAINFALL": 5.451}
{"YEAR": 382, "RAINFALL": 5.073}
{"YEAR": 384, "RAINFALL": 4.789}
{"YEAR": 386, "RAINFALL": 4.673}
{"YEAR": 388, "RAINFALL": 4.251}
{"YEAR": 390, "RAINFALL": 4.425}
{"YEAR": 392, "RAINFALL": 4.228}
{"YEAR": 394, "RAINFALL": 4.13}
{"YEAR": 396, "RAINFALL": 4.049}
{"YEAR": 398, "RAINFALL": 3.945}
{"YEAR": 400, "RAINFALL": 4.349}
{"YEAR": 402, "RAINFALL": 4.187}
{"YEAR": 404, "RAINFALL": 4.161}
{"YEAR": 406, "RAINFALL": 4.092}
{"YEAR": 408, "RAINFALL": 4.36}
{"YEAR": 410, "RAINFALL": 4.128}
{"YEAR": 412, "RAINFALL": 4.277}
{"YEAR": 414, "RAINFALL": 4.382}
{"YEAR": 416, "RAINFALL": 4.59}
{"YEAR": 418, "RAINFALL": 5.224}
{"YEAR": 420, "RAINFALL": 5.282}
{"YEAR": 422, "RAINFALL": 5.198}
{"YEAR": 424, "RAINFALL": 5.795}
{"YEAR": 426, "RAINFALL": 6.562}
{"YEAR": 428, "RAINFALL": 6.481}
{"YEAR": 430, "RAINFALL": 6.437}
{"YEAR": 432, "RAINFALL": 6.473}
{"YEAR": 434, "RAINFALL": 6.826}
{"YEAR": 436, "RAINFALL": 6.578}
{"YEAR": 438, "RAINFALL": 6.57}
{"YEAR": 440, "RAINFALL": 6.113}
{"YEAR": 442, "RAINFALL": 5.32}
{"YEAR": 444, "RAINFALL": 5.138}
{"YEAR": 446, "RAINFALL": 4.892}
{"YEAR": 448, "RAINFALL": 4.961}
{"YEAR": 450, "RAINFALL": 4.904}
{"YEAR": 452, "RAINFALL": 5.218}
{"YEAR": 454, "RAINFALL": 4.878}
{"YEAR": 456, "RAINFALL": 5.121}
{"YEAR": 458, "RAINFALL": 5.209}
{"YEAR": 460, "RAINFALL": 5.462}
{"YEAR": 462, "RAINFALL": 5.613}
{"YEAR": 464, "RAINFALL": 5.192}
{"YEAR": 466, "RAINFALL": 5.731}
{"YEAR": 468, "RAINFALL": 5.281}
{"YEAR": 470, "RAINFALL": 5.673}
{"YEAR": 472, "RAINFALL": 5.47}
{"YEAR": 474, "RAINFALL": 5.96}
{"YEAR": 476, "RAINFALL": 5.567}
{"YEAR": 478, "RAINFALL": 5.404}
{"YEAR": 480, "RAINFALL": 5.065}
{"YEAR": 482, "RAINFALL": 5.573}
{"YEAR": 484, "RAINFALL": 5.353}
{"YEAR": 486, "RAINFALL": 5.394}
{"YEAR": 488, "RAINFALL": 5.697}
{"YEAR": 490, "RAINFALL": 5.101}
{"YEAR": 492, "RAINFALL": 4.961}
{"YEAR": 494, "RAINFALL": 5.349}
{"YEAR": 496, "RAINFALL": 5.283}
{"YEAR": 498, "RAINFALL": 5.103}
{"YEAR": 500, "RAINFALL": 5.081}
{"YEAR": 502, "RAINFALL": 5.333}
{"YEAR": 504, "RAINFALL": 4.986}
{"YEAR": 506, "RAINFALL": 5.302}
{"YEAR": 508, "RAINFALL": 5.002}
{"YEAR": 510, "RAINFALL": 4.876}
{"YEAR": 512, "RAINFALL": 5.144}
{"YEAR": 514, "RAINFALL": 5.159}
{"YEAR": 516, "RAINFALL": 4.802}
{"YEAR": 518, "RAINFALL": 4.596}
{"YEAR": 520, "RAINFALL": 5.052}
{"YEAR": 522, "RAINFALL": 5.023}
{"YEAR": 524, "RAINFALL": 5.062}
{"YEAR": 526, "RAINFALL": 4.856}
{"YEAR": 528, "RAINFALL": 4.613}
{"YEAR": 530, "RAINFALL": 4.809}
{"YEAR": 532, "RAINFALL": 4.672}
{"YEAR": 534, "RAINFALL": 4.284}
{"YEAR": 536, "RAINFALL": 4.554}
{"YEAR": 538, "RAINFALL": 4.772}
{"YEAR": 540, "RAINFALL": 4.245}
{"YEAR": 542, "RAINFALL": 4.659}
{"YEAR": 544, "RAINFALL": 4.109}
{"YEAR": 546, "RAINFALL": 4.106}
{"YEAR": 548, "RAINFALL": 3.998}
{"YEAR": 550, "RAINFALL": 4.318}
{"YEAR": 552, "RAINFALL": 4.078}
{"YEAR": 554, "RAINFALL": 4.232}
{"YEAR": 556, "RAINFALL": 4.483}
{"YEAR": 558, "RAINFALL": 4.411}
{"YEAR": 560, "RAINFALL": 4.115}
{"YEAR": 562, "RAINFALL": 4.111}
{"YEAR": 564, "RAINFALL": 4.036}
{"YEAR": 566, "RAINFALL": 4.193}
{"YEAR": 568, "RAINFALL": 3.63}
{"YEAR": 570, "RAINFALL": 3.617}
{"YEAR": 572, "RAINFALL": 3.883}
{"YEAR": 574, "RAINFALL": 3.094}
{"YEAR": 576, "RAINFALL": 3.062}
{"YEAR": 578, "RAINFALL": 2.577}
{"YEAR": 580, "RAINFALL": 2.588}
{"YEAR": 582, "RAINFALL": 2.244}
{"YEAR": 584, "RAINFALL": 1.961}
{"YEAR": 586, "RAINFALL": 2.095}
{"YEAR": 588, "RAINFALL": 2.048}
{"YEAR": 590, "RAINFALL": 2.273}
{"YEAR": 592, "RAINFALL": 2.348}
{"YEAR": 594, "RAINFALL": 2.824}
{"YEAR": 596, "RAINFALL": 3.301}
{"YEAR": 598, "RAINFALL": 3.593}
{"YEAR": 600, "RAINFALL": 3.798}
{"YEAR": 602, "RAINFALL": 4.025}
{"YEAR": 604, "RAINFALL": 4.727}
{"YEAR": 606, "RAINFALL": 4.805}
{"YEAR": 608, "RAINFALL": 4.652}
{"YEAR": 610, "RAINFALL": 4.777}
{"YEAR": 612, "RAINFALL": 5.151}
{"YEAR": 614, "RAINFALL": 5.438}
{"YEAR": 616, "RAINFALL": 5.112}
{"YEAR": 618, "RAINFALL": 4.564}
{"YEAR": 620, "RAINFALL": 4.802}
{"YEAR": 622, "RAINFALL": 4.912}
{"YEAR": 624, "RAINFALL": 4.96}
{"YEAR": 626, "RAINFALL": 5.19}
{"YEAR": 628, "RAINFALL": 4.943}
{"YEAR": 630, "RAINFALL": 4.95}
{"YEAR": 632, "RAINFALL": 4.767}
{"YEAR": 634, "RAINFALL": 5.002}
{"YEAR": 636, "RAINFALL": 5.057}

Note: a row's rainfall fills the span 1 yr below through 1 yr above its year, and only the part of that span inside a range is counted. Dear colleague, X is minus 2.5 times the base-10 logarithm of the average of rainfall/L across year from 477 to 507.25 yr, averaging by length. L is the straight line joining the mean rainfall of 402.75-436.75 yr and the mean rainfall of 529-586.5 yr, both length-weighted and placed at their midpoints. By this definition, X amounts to -0.16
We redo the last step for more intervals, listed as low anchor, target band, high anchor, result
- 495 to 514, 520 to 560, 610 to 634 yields 0.13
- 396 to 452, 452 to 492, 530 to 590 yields -0.15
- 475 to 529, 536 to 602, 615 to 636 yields 0.38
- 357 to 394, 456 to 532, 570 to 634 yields -0.15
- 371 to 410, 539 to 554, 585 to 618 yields -0.05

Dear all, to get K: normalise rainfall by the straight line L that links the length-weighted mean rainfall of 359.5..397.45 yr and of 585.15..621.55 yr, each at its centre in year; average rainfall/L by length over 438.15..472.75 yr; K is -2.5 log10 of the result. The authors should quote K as -0.13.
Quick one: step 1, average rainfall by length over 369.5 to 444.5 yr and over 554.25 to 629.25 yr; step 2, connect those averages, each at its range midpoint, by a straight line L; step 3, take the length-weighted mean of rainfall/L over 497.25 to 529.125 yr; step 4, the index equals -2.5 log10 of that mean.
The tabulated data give -0.138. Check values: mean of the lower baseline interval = 5.14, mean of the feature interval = 5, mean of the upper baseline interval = 3.85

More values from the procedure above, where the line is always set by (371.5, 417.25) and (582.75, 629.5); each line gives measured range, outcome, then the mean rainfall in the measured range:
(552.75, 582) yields 0.13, 3.67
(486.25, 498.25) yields -0.21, 5.27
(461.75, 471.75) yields -0.24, 5.49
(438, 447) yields -0.23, 5.5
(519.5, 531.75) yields -0.15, 4.88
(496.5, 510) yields -0.19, 5.12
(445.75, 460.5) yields -0.15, 5.08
